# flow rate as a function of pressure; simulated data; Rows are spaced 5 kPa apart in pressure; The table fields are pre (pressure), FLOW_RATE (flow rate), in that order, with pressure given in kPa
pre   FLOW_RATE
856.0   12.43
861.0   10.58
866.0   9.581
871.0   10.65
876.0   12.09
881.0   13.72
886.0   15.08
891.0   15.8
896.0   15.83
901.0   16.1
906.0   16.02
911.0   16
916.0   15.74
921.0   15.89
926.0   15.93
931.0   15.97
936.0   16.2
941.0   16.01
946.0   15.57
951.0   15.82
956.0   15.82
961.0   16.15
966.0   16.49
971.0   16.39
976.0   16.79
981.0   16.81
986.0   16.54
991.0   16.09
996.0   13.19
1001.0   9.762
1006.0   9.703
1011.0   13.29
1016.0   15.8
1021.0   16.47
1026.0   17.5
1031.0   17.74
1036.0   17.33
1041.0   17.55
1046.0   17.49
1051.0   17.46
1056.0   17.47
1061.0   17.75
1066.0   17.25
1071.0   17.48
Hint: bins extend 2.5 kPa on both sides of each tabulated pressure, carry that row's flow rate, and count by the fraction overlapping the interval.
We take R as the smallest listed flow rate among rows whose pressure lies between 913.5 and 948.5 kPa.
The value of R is 15.57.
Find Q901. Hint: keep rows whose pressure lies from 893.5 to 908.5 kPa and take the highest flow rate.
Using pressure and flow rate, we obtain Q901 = 16.1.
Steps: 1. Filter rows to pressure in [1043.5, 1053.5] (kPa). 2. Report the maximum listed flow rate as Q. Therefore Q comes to 17.49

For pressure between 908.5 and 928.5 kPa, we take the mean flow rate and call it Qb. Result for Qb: 15.9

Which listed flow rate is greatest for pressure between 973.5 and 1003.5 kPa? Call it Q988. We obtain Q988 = 16.81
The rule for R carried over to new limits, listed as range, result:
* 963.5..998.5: 13.19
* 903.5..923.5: 15.74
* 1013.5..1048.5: 15.8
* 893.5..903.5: 15.83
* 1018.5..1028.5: 16.47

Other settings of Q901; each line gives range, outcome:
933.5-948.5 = 16.2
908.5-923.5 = 16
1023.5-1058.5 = 17.74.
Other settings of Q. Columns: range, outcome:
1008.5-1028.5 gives 17.5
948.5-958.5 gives 15.82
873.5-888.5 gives 15.08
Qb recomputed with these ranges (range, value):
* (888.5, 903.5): 15.9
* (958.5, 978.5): 16.5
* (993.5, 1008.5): 10.9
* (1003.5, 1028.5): 14.6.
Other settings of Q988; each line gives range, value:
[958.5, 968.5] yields 16.49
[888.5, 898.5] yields 15.83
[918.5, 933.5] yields 15.97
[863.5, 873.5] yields 10.65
